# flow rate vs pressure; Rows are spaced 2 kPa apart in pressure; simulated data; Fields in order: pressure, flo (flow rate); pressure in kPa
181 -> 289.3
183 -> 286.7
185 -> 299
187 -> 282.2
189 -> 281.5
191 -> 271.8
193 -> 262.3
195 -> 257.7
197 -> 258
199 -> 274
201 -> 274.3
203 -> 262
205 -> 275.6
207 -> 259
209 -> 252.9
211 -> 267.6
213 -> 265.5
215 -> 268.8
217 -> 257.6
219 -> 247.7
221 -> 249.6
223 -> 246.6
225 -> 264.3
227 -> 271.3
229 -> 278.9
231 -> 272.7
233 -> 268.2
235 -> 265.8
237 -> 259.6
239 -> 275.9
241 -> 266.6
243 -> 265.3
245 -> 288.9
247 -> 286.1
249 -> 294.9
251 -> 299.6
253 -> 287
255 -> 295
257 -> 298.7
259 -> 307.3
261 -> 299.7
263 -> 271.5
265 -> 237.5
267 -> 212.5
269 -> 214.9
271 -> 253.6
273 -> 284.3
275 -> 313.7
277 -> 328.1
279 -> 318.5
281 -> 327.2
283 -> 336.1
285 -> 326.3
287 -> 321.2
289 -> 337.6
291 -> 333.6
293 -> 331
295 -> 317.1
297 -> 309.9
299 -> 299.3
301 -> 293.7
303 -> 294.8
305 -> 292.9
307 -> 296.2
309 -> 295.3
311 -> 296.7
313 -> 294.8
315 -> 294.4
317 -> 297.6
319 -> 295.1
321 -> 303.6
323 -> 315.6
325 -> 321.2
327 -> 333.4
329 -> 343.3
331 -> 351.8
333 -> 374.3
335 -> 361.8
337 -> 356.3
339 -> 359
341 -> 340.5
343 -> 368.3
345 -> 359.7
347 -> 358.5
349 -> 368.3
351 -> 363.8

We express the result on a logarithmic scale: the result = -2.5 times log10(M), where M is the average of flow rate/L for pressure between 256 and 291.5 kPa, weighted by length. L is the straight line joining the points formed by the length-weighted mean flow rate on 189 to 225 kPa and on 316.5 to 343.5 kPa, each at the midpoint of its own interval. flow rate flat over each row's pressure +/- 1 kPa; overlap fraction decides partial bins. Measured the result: 0.03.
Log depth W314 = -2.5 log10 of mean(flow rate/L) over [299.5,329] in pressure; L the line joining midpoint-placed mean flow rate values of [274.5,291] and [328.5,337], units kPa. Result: 0.15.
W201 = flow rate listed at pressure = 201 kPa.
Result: 274.3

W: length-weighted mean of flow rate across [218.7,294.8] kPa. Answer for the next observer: 286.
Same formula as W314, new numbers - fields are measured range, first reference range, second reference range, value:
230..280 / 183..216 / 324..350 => 0.093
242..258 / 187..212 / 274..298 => 0.042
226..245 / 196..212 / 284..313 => 0.039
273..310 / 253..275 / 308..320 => -0.110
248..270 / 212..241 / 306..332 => 0.022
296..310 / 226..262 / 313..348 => 0.076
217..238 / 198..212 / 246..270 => 0.033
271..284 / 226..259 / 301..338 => -0.056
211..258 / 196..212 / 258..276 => -0.028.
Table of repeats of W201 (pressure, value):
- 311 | 296.7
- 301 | 293.7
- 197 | 258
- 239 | 275.9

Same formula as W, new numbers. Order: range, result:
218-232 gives 262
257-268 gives 269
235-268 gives 278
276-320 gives 311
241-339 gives 305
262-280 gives 271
